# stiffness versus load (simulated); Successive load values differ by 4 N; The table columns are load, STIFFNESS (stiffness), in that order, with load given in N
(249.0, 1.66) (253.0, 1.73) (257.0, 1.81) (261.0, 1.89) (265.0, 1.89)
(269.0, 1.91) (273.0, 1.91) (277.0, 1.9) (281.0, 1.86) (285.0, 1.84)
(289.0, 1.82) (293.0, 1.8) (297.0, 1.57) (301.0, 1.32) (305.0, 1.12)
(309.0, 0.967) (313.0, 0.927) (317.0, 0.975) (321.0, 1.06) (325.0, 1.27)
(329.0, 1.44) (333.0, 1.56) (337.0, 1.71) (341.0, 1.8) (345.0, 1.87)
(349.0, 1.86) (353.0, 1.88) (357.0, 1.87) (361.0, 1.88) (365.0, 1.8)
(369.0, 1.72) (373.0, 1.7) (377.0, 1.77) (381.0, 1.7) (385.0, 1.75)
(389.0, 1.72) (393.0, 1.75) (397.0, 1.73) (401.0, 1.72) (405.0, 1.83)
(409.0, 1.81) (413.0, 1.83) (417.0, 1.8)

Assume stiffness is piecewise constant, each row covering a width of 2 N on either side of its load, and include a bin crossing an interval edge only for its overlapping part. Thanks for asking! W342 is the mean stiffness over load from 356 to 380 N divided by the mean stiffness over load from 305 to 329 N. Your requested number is 1.7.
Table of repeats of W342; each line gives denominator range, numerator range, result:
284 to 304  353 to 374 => 1.11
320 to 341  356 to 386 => 1.21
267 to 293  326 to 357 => 0.92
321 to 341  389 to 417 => 1.20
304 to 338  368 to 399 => 1.42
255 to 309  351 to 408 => 1.04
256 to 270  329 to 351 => 0.92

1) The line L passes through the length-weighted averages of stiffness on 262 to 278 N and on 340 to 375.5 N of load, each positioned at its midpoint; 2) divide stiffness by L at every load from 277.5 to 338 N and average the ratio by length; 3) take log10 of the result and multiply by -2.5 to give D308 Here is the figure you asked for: 0.30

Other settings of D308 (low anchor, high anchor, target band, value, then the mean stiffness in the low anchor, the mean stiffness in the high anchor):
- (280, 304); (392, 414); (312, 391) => 0.07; 1.67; 1.78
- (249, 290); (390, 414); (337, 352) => -0.01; 1.85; 1.77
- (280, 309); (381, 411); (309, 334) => 0.35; 1.57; 1.75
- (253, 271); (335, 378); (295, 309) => 0.39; 1.86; 1.81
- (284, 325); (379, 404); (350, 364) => -0.19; 1.32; 1.73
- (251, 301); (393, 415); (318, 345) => 0.21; 1.81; 1.78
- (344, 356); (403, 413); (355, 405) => 0.05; 1.87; 1.82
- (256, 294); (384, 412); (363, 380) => 0.02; 1.87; 1.76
